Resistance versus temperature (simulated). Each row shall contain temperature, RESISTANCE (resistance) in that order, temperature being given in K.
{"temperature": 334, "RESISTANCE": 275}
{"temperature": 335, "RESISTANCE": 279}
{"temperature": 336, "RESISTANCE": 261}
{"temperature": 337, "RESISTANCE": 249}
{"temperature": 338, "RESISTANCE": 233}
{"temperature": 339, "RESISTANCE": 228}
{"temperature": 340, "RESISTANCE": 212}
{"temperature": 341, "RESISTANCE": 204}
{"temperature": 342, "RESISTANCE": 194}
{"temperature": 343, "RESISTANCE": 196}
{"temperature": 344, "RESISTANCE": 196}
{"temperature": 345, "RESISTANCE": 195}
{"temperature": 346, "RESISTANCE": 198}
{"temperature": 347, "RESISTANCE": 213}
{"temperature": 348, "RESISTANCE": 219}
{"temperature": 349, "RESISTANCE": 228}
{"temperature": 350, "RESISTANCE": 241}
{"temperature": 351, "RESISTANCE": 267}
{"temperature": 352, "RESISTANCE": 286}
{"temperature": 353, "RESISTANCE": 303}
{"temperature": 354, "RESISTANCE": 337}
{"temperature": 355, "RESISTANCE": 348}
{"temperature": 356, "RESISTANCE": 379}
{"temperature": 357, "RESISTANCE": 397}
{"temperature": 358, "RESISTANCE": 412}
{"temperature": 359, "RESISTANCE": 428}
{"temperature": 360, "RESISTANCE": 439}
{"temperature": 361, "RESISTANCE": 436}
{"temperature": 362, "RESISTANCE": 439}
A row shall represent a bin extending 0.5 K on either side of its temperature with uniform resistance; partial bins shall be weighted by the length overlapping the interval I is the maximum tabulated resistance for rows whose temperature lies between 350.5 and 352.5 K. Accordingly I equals 286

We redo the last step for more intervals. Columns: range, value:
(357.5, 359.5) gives 428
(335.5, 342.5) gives 261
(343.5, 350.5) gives 241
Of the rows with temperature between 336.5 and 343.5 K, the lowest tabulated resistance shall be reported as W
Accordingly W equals 194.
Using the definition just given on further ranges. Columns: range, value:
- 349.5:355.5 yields 241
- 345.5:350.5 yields 198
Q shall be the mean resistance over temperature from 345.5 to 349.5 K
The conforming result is 214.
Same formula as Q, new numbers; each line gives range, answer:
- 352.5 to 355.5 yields 329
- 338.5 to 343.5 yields 207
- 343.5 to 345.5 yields 196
